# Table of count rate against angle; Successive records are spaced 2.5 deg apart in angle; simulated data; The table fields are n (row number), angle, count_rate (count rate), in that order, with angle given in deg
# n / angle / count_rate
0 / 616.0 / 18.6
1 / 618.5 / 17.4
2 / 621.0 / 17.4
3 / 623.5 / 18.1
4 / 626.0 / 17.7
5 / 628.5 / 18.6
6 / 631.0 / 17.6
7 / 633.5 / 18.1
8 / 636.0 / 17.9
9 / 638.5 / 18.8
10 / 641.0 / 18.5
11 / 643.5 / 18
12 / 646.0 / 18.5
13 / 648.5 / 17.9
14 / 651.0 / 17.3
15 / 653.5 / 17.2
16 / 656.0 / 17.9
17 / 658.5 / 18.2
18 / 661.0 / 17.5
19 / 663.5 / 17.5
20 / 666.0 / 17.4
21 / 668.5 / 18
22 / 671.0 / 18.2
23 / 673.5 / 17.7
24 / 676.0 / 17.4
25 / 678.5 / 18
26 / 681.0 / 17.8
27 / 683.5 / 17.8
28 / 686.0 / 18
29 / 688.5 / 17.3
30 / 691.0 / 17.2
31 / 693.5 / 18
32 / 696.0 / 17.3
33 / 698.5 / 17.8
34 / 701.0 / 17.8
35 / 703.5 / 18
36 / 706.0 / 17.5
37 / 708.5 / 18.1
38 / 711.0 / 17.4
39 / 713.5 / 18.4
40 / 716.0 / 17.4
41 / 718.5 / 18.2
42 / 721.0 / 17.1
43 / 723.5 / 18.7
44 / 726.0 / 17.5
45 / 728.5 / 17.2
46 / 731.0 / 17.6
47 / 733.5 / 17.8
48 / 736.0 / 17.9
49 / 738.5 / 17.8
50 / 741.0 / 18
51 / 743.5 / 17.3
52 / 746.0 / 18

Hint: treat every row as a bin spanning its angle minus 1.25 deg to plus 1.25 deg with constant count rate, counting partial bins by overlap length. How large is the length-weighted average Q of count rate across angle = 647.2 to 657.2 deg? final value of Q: 17.6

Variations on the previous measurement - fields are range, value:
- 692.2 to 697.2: 17.6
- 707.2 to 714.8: 18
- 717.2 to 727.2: 17.9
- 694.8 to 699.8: 17.6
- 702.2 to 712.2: 17.8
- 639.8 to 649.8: 18.2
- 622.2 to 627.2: 17.9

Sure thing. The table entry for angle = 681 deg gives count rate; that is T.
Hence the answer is 17.8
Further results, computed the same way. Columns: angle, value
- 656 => 17.9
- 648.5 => 17.9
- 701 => 17.8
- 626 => 17.7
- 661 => 17.5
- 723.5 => 18.7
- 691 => 17.2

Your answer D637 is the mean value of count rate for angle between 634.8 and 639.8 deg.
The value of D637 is 18.4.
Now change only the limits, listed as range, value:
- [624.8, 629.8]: 18.1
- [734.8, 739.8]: 17.9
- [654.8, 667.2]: 17.7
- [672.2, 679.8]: 17.7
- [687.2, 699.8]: 17.5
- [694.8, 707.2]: 17.7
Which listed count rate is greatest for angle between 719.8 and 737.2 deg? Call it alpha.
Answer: 18.7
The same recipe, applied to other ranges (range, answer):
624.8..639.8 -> 18.8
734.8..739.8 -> 17.9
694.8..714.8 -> 18.4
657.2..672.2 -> 18.2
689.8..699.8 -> 18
